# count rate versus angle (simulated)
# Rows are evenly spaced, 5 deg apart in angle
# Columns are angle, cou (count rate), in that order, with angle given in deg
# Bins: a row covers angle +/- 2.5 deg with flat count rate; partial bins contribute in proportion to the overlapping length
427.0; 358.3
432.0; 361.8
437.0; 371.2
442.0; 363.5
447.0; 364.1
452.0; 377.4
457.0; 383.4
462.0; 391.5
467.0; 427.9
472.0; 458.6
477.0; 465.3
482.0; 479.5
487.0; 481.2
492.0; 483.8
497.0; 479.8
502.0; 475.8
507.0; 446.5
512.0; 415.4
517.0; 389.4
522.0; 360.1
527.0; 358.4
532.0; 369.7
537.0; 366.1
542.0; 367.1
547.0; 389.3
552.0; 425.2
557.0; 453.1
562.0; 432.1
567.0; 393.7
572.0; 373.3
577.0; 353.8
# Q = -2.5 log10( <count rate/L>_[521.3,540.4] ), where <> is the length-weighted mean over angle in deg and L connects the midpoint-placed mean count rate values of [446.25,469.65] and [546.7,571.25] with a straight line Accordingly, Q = 0.13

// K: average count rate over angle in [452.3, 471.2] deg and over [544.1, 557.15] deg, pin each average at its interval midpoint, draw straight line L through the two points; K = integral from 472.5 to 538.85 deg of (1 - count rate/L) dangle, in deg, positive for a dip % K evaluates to -3.4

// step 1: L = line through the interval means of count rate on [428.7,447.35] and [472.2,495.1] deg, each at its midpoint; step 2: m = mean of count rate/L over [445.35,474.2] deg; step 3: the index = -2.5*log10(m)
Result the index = 0.05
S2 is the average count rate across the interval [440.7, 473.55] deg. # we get 395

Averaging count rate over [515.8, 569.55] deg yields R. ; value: 391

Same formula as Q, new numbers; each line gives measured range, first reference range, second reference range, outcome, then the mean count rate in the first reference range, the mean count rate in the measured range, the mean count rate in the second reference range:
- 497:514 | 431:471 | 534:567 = -0.146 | 384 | 452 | 404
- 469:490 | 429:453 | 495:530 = -0.194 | 367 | 470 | 416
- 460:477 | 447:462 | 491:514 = -0.076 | 380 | 433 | 460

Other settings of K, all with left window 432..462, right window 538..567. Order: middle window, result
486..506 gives -4.5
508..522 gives -0.1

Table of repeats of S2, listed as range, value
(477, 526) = 444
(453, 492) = 441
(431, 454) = 368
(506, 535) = 387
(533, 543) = 367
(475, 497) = 478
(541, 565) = 416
